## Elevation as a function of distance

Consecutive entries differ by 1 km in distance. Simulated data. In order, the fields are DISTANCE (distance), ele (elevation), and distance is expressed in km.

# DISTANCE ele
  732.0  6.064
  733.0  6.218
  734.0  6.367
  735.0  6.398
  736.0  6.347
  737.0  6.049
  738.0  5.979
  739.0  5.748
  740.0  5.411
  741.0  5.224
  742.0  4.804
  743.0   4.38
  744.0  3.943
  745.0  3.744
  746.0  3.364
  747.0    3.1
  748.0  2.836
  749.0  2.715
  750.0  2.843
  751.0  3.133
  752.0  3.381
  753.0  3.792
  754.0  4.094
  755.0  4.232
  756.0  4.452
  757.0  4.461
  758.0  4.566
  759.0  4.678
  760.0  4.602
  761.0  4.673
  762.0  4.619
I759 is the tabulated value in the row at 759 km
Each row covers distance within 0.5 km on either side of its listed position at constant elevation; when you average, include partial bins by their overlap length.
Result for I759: 4.678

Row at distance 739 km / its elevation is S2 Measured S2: 5.748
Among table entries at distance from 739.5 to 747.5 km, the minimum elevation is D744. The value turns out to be 3.1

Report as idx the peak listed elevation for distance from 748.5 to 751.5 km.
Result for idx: 3.133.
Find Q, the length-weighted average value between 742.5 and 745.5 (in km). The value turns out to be 4.02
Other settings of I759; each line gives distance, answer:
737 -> 6.049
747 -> 3.1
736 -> 6.347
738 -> 5.979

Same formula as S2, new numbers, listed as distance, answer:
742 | 4.804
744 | 3.943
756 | 4.452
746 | 3.364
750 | 2.843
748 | 2.836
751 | 3.133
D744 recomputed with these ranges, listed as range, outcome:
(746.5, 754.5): 2.715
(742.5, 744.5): 3.943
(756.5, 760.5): 4.461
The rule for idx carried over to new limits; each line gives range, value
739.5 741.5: 5.411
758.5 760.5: 4.678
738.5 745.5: 5.748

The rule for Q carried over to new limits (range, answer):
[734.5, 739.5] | 6.1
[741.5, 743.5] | 4.59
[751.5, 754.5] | 3.76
